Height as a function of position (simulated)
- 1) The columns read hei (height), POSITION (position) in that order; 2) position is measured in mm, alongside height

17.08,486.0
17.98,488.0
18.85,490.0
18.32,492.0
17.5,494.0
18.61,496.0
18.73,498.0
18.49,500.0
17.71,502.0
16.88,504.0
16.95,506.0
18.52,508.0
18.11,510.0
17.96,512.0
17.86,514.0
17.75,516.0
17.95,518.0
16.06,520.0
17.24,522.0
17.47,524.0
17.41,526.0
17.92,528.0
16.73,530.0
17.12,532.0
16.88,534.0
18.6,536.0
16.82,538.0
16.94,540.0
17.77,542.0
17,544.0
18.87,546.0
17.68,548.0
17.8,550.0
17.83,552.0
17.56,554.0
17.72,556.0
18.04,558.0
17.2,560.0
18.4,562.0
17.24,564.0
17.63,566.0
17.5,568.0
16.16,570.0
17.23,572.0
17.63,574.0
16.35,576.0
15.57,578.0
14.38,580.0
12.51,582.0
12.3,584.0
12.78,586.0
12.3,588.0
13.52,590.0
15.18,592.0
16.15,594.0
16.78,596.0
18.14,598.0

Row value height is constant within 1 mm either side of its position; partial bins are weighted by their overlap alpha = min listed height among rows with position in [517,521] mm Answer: 16.06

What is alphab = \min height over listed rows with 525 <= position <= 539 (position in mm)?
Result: 16.73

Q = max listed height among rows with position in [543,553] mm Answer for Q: 18.87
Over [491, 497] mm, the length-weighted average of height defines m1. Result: 18.1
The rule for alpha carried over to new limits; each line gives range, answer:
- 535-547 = 16.82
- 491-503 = 17.5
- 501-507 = 16.88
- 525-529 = 17.41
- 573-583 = 12.51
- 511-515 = 17.86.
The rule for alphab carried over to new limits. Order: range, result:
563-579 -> 15.57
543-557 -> 17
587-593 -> 12.3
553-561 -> 17.2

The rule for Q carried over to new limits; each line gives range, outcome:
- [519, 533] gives 17.92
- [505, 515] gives 18.52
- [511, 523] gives 17.96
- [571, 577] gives 17.63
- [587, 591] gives 13.52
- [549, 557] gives 17.83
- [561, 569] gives 18.4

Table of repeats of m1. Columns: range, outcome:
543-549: 17.8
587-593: 13.7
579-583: 13.4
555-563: 17.8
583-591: 12.7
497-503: 18.3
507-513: 18.2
